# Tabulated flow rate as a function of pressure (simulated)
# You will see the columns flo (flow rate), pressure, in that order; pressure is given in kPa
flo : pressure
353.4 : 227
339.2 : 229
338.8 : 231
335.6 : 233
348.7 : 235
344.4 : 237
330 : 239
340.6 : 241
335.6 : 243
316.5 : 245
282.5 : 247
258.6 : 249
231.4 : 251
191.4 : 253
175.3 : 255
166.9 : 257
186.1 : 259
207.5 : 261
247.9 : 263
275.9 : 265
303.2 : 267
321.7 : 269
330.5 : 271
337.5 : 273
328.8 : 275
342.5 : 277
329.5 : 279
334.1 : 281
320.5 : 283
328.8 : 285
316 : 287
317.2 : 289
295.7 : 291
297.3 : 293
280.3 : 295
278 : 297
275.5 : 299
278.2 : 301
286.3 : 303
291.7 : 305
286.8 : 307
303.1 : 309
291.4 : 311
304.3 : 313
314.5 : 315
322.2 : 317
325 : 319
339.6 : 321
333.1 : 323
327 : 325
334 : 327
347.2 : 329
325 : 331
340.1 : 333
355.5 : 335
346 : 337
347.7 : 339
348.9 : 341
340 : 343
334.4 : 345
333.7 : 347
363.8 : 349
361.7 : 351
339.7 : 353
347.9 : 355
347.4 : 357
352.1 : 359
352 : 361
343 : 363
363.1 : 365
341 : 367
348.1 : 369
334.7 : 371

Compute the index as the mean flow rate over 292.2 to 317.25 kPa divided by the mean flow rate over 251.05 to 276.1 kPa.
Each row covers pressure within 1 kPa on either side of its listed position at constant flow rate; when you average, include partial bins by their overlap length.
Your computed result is 1.1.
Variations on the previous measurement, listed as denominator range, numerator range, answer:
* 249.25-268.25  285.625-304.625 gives 1.31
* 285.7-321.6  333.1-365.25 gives 1.16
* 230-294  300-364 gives 1.12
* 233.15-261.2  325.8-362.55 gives 1.28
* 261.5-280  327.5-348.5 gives 1.10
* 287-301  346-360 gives 1.20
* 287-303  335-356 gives 1.19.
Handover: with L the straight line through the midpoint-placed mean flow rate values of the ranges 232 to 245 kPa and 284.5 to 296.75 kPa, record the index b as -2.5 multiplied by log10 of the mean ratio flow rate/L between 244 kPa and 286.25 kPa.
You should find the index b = 0.15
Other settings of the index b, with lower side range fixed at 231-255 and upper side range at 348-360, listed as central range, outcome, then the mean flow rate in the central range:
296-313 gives 0.14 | 287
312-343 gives 0.02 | 334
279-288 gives -0.03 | 325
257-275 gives 0.14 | 273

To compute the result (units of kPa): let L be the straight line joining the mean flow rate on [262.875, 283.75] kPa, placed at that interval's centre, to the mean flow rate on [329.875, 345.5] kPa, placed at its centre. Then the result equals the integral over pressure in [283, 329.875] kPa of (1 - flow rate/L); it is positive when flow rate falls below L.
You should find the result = 3.3 kPa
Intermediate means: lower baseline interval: 318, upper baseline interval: 342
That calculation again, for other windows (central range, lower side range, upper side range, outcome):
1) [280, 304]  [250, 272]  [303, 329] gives -1.7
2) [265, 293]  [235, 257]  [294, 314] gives -3.7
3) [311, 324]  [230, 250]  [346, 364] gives 0.8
